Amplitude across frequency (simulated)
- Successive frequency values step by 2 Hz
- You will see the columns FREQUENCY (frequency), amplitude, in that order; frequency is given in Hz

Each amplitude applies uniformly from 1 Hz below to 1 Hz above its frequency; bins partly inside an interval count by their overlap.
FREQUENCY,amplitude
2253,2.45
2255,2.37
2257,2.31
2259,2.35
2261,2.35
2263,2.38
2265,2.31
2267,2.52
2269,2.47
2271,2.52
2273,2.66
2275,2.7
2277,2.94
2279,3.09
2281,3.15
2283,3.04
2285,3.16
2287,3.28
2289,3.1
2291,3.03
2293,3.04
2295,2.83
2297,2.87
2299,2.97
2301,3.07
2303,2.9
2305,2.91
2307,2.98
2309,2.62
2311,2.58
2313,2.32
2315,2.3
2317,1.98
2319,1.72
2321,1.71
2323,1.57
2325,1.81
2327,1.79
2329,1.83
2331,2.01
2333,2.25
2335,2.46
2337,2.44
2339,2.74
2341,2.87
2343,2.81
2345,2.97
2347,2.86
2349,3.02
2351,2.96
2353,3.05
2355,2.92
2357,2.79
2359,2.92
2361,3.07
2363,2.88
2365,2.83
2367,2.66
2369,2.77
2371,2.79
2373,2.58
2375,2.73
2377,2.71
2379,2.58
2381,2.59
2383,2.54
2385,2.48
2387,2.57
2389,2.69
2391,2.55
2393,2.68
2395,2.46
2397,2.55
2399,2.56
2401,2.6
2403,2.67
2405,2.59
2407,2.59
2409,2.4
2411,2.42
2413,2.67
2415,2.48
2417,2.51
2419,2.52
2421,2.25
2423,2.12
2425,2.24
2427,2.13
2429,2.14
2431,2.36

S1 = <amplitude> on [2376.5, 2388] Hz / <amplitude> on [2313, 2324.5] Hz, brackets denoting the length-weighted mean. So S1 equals 1.36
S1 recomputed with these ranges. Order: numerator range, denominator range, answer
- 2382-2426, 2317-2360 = 1.03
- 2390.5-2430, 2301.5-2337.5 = 1.10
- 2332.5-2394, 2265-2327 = 1.04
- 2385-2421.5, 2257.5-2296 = 0.92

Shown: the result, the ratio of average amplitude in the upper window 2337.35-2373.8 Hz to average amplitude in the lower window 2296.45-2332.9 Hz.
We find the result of 1.23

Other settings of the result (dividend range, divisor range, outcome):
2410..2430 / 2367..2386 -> 0.89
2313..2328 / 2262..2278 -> 0.73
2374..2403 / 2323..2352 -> 1.06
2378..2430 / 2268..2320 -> 0.89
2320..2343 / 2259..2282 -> 0.82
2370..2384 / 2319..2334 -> 1.43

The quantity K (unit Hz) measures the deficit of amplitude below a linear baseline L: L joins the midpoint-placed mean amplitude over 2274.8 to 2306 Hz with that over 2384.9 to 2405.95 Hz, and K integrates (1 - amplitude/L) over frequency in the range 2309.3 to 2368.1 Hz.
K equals 6.6 Hz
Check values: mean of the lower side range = 3.01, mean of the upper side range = 2.59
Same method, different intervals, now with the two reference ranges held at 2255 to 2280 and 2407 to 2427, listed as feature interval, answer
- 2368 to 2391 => -1.9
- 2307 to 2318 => 0.4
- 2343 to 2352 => -1.7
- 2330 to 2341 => 0.2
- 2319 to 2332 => 3.7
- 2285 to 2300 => -3.0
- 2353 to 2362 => -1.8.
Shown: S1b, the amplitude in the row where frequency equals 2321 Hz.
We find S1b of 1.71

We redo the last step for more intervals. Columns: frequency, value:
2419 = 2.52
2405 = 2.59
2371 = 2.79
